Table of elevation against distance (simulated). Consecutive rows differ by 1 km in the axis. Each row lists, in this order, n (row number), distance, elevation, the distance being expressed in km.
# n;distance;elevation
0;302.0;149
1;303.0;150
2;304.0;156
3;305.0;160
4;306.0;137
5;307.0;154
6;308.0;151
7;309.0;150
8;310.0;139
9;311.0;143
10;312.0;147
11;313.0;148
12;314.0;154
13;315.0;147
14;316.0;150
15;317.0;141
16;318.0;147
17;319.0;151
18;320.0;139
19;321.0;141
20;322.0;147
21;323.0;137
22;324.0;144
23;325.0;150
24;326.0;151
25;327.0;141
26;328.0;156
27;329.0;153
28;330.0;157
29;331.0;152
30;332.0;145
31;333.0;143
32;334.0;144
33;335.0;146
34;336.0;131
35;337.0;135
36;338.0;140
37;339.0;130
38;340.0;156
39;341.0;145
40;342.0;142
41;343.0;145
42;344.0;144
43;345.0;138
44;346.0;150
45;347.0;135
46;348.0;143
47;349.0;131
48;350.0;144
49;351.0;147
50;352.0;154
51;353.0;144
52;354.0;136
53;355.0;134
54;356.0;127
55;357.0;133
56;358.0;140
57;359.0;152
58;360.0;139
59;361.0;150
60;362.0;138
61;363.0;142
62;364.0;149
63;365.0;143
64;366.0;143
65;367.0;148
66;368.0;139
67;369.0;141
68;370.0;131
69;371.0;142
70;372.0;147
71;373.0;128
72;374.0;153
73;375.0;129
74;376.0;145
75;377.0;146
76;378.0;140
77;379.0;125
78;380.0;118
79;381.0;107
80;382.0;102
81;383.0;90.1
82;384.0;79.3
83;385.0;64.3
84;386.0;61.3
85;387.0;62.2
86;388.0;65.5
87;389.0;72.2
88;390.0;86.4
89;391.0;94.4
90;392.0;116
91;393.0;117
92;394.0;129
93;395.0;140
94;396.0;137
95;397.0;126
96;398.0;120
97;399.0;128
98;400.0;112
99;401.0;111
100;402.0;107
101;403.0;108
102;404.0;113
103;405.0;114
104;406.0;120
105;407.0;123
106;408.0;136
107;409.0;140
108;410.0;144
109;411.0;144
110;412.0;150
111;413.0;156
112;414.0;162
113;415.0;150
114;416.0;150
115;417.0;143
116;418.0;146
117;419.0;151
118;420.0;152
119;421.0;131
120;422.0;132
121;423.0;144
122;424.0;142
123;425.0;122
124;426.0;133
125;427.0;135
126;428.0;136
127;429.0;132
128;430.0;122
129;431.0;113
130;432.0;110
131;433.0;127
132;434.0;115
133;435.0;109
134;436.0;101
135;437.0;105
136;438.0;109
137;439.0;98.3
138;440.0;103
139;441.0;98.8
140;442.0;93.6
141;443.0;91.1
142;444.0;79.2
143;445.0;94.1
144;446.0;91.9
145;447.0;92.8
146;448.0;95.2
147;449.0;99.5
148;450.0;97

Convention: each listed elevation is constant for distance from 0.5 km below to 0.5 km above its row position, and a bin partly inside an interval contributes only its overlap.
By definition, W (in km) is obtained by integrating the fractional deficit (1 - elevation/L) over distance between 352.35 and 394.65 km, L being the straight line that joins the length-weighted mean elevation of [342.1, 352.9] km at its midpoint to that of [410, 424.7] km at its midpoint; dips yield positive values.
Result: 6.3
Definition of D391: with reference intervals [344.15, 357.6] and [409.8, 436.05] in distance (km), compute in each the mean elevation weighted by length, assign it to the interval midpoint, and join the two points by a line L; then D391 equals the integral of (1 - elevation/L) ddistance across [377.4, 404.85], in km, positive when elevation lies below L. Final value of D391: 6.46 km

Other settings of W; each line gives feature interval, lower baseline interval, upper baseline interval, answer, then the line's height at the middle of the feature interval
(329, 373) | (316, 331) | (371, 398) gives -3.86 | 131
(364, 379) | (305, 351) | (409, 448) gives -0.55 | 136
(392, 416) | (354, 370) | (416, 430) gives 1.55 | 139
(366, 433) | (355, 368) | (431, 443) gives -1.10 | 124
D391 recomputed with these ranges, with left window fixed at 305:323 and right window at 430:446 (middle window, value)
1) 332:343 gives -0.3 km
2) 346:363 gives -1.1 km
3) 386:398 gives 1.6 km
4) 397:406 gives 0.1 km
